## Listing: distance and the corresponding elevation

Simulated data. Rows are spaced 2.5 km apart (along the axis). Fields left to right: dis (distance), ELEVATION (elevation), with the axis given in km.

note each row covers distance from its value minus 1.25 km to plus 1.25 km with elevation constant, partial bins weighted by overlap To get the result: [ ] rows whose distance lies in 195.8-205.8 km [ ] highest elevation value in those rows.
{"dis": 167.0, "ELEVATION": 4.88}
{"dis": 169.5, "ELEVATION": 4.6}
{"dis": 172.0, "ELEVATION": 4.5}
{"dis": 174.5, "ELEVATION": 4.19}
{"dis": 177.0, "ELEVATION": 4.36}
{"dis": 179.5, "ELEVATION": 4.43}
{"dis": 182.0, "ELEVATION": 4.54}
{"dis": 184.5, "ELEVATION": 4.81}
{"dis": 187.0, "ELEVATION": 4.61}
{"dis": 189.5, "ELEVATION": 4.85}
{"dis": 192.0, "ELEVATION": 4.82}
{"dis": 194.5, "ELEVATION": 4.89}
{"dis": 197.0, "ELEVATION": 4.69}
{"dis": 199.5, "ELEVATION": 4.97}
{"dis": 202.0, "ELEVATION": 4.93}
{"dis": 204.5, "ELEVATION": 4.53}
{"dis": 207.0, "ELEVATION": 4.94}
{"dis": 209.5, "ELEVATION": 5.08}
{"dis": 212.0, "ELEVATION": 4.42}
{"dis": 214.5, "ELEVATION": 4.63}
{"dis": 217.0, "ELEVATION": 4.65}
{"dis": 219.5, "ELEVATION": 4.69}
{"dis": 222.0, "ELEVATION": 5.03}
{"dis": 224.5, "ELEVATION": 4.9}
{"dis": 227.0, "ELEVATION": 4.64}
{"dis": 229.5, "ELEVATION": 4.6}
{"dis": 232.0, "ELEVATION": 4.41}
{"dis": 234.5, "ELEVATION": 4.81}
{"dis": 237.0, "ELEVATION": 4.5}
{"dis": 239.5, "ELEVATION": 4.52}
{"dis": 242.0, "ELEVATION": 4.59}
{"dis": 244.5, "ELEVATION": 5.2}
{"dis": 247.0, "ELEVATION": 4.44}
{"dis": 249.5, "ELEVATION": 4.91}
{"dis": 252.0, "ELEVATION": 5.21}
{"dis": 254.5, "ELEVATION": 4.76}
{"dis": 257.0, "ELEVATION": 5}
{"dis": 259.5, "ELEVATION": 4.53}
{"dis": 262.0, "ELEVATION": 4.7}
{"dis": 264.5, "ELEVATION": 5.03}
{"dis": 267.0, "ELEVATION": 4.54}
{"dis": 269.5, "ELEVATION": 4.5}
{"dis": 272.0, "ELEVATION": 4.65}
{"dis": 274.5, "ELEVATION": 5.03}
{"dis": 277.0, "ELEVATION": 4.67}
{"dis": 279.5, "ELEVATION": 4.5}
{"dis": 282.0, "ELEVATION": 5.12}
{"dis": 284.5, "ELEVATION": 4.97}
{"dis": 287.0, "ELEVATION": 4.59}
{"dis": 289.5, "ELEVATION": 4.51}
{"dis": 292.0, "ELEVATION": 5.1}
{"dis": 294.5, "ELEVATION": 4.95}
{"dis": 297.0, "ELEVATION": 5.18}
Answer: 4.97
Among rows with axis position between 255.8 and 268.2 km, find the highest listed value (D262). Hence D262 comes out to 5.03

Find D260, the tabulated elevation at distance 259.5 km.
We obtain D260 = 4.53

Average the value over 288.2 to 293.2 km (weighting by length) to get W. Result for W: 4.8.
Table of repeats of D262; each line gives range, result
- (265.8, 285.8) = 5.12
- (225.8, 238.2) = 4.81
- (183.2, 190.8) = 4.85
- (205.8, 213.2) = 5.08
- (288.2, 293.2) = 5.1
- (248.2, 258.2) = 5.21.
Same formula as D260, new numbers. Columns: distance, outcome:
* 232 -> 4.41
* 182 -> 4.54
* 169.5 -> 4.6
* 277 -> 4.67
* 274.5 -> 5.03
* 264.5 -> 5.03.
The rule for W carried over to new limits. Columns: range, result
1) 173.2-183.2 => 4.38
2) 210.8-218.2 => 4.57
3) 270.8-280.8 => 4.71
